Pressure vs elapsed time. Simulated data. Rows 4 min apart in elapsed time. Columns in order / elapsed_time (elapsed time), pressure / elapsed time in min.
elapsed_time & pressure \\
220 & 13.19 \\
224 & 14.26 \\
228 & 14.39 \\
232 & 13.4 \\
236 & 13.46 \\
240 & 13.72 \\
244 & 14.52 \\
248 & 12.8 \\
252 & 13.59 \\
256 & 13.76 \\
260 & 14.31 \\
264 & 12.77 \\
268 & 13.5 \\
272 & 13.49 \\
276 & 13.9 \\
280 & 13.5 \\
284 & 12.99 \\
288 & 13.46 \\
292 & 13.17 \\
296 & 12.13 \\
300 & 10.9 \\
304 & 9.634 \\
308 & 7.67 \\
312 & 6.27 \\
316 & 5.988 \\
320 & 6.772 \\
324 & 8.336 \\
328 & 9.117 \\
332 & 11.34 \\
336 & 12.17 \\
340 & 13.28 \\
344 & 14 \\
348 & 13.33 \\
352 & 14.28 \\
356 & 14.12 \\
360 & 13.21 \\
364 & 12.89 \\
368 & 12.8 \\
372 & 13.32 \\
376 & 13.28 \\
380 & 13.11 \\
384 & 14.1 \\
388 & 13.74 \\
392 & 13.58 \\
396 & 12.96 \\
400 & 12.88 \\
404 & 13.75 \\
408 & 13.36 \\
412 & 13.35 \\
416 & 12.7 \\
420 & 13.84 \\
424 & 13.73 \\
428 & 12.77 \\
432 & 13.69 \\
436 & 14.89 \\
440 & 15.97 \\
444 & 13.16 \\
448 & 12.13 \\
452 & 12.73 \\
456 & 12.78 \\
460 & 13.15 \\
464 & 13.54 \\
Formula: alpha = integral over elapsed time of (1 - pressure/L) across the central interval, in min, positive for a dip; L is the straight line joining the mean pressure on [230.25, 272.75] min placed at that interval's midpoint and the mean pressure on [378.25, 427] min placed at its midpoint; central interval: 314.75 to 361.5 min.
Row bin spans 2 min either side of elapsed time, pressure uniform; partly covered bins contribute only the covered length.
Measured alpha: 7.2 min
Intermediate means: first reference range 13.6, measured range 11.4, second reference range 13.4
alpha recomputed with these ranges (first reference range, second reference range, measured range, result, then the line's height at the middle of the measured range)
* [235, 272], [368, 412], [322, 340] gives 3.9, 13.5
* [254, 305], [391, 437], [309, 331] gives 9.4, 13.1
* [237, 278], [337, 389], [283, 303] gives 1.8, 13.6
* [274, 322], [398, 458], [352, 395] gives -4.3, 12.2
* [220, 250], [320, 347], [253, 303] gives -1.9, 12.6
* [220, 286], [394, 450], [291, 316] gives 7.5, 13.6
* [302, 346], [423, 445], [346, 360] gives -4.0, 10.7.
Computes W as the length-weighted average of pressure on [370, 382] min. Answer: 13.2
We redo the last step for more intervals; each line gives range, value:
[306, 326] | 7.01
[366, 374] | 13.1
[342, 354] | 13.9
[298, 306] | 10.3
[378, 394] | 13.6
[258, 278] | 13.6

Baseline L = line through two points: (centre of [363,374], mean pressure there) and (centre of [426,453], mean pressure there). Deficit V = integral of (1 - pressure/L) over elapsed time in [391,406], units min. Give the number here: 0.0 min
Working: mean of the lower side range 13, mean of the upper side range 13.7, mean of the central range 13.3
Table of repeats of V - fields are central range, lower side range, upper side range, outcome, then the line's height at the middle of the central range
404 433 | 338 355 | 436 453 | 0.7 min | 13.7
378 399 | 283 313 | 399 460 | -1.4 min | 12.6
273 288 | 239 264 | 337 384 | 0.2 min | 13.6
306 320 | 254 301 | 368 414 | 7.0 min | 13.3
